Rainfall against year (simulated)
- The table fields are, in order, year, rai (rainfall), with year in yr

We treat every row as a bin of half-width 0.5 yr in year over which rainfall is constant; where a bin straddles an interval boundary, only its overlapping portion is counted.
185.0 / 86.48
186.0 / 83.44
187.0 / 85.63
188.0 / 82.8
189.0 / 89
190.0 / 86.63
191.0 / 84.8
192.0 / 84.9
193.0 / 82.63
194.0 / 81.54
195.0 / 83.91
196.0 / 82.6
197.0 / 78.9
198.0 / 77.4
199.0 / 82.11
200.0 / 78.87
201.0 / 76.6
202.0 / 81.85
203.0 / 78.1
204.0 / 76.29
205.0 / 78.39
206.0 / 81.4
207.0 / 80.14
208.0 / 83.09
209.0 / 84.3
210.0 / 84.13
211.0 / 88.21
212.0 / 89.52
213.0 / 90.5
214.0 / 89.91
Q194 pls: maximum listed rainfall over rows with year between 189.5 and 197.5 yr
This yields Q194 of 86.63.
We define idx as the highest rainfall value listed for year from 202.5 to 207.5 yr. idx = 81.4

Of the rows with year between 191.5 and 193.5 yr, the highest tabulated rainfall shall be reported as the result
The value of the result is 84.9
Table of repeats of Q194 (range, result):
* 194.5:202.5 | 83.91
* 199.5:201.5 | 78.87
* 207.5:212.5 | 89.52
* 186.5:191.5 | 89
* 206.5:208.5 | 83.09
